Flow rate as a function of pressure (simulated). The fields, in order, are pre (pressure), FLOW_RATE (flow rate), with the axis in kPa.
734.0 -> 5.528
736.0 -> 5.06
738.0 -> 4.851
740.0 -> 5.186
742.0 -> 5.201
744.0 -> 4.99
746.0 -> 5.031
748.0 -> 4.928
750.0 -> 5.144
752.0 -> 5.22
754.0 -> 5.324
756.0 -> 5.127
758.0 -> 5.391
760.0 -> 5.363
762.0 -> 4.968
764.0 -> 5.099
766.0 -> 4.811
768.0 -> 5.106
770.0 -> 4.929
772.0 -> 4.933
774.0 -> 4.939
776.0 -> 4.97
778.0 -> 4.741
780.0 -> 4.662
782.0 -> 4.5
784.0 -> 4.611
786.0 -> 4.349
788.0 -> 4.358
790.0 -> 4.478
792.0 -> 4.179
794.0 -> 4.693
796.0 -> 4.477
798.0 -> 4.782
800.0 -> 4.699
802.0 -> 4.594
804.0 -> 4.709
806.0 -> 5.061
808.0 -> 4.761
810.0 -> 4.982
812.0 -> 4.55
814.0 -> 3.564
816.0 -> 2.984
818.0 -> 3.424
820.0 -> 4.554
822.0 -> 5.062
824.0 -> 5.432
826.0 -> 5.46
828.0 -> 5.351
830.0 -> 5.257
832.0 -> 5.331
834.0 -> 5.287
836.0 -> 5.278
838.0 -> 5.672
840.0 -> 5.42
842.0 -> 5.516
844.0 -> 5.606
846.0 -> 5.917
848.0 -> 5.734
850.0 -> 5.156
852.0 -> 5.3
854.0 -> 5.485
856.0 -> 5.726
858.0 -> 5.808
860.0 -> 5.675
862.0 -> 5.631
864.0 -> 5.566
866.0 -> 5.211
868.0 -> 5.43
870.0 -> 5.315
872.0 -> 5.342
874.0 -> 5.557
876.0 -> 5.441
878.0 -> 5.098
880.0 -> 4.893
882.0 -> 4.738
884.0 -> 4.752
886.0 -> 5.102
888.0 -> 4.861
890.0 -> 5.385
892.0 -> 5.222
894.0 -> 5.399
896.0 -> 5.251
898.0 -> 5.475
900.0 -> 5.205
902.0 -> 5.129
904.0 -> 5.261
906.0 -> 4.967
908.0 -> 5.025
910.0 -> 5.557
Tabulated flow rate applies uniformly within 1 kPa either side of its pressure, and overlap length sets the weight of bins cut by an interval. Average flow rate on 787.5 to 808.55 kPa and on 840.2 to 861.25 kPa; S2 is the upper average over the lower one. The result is 1.2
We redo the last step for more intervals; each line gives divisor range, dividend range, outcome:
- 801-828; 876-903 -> 1.12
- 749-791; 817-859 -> 1.08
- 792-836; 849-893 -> 1.12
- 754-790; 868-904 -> 1.07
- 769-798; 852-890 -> 1.15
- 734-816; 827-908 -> 1.11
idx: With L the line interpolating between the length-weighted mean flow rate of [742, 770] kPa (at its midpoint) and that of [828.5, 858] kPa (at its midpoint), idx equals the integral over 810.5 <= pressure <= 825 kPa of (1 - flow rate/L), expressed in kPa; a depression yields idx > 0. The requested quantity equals 3.0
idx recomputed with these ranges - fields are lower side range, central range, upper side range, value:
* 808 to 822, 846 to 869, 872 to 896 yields -3.8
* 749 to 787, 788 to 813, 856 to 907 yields 2.0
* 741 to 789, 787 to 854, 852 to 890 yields 3.1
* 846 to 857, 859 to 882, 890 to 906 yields 0.3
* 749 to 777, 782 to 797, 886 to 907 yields 1.9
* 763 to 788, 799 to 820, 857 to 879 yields 2.9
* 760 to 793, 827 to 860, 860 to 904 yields -2.8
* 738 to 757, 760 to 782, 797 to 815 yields 0.0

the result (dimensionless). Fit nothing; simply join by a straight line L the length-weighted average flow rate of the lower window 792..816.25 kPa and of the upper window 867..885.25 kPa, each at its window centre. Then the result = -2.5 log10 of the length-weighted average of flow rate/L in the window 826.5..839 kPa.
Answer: -0.13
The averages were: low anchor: 4.52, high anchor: 5.17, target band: 5.37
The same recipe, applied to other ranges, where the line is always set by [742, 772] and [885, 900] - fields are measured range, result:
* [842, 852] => -0.08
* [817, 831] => 0.05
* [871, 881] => -0.01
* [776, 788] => 0.12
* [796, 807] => 0.09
